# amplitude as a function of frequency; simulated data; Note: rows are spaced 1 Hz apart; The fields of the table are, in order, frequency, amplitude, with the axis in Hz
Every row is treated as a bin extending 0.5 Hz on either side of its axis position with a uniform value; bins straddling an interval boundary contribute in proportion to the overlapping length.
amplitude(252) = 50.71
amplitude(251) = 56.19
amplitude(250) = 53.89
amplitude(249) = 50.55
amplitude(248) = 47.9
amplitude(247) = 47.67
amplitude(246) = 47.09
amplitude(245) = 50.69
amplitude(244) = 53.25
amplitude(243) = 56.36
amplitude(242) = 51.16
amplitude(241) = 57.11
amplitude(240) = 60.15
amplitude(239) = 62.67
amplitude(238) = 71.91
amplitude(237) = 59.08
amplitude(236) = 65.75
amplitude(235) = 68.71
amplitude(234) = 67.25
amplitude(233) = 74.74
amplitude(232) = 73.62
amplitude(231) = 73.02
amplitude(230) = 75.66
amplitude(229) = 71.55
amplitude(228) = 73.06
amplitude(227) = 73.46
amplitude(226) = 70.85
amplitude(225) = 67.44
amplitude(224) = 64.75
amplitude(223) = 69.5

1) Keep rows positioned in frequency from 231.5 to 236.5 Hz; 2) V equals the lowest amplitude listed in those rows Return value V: 65.75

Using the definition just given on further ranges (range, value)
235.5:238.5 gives 59.08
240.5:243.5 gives 51.16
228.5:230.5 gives 71.55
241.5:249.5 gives 47.09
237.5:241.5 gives 57.11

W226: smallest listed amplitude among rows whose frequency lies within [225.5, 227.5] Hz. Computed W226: 70.85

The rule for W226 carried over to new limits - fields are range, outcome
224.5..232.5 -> 67.44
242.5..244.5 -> 53.25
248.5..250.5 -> 50.55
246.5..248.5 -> 47.67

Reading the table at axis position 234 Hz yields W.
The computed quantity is 67.25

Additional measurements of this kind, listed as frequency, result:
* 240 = 60.15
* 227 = 73.46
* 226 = 70.85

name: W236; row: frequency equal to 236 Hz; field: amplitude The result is 65.75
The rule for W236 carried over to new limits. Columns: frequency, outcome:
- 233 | 74.74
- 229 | 71.55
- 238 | 71.91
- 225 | 67.44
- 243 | 56.36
